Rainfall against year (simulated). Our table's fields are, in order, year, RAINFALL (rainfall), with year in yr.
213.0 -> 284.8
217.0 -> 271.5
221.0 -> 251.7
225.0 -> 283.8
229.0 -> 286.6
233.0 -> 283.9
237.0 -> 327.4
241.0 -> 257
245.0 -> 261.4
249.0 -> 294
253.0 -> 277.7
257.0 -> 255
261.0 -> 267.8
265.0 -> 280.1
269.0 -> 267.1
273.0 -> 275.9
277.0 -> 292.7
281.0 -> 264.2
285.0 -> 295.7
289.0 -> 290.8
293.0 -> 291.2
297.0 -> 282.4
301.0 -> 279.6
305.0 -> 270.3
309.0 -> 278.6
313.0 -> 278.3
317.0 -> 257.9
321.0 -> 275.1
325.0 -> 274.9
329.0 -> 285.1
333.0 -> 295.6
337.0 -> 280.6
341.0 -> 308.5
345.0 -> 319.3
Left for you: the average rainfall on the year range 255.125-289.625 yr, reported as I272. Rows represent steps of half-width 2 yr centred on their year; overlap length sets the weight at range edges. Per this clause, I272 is 276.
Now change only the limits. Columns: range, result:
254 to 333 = 277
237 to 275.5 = 274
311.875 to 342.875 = 282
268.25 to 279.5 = 279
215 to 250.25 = 279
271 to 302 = 284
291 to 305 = 282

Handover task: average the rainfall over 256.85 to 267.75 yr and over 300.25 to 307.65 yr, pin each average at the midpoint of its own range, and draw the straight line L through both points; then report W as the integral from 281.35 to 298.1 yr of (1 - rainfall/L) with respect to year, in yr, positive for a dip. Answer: -0.9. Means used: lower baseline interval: 270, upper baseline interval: 274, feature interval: 288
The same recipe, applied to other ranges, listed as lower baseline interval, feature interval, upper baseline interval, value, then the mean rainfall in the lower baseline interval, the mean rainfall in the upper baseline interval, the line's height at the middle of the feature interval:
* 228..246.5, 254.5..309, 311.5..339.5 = 0.63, 284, 279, 281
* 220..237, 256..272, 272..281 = 0.73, 284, 281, 282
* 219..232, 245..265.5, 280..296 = 0.52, 275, 287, 280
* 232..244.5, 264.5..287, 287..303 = 0.55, 287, 286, 286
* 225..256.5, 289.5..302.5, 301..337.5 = -0.30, 283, 277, 279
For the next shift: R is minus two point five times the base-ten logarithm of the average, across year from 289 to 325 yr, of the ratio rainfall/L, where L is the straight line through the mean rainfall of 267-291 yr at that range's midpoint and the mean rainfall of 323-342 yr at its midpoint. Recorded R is 0.03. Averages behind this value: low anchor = 281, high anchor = 288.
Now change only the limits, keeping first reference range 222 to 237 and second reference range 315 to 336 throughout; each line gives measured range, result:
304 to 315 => 0.013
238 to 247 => 0.079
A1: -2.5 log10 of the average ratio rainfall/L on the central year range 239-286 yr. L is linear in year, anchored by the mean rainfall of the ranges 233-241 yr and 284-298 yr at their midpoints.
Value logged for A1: 0.081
